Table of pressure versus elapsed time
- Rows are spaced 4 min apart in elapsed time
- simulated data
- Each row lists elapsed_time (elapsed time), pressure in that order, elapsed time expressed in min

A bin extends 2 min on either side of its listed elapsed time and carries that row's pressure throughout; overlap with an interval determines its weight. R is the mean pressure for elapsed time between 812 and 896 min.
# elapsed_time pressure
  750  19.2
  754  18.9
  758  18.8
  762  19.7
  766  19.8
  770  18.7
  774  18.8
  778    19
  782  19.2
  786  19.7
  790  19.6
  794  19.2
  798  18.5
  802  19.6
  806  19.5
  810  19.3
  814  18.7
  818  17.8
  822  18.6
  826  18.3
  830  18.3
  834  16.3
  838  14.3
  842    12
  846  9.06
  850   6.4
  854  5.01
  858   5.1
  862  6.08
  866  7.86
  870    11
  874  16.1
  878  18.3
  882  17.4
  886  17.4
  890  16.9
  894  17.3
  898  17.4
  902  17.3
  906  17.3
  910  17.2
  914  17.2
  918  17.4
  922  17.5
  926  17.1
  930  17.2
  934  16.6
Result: 13.7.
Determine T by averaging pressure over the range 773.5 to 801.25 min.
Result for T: 19.2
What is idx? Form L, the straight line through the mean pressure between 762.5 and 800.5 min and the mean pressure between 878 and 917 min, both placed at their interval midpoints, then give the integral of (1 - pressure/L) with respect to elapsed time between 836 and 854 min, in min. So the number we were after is 8.27 min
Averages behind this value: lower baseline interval 19.2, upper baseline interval 17.3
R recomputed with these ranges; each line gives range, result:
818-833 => 18.2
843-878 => 9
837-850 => 10.8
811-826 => 18.4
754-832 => 19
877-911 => 17.4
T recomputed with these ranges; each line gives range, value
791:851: 16.6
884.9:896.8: 17.2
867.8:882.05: 15.4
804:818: 19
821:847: 15.4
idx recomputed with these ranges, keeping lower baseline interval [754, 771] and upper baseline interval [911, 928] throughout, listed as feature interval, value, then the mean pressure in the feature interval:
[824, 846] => 3.8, 15.2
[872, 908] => 0.8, 17.3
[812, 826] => 0.1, 18.4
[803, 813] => -0.4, 19.3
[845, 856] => 7.0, 6.62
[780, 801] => -0.4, 19.3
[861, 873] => 5.9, 9.15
